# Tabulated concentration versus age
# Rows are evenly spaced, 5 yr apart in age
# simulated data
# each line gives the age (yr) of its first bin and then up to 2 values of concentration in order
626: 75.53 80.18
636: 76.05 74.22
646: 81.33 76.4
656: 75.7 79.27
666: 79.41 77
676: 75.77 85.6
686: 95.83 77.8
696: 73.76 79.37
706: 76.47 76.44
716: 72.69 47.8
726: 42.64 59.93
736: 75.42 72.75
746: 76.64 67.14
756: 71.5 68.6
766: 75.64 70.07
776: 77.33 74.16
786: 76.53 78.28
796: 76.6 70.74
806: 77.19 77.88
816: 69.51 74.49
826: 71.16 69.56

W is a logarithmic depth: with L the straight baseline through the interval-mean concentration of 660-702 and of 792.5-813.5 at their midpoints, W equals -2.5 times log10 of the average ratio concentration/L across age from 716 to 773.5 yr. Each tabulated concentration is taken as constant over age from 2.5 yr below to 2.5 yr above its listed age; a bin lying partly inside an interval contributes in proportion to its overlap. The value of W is 0.17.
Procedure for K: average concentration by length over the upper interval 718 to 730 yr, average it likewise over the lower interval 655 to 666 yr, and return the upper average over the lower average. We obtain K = 0.6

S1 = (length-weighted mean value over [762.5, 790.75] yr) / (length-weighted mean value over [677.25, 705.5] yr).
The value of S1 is 0.92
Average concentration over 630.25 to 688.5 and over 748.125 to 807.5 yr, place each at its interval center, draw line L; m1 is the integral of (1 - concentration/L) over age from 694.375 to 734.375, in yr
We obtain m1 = 5.6 yr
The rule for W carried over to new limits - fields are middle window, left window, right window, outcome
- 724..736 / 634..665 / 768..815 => 0.320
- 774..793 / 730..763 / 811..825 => -0.067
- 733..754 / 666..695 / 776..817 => 0.082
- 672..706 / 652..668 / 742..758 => -0.067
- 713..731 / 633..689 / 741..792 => 0.337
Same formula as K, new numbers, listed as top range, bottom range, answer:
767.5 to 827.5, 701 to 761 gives 1.10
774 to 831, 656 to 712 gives 0.94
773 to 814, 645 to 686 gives 0.95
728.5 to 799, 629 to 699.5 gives 0.92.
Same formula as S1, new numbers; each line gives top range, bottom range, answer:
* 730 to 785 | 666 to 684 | 0.90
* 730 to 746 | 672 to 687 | 0.85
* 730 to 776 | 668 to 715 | 0.90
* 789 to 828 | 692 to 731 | 1.11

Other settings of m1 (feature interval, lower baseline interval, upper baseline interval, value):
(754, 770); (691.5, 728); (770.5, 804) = 0.2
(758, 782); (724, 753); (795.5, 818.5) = -1.1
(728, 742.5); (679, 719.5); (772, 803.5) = 1.7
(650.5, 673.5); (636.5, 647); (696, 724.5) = -0.9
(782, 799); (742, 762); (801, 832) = -1.0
